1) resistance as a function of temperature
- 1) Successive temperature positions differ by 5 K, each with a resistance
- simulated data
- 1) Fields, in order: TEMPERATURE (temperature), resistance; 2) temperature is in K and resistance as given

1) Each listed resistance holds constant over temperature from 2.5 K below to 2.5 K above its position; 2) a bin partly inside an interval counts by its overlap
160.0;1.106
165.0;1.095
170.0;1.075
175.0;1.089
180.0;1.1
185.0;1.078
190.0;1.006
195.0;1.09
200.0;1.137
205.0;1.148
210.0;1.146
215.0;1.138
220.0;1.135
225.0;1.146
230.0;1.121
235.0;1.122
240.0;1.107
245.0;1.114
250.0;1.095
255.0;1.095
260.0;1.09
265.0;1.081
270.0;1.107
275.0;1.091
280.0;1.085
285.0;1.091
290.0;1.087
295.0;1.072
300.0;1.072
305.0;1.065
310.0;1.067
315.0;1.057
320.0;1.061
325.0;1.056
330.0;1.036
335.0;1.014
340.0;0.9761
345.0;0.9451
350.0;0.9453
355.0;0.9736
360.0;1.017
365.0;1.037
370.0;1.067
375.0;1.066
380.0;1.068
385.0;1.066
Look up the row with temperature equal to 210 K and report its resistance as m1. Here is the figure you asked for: 1.146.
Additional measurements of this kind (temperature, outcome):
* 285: 1.091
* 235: 1.122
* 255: 1.095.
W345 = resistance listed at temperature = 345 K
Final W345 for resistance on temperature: 0.9451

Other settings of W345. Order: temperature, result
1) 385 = 1.066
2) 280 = 1.085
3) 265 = 1.081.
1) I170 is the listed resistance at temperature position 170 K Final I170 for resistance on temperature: 1.075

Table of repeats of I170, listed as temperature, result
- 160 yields 1.106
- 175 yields 1.089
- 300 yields 1.072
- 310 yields 1.067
